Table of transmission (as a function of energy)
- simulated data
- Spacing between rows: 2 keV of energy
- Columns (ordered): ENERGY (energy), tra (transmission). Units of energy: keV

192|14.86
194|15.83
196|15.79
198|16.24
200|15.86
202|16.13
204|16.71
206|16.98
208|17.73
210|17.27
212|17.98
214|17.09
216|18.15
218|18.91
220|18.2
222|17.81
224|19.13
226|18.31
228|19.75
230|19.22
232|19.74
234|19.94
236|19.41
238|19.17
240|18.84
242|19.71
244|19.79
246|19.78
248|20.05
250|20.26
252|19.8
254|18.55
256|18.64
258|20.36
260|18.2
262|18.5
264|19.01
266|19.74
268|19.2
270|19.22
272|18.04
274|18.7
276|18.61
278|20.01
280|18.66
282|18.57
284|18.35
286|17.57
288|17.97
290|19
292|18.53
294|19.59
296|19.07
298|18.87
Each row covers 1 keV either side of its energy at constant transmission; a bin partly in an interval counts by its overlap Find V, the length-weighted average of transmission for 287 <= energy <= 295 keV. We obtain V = 18.8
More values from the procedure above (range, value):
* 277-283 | 19.1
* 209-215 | 17.4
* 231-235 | 19.8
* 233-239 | 19.5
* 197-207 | 16.4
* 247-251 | 20.2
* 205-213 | 17.5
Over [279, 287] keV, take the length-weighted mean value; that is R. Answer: 18.3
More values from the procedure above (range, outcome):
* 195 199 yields 16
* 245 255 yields 19.7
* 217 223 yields 18.3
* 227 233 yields 19.6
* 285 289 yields 17.8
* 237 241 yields 19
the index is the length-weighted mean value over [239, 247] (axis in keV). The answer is 19.5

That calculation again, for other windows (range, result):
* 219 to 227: 18.4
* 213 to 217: 17.6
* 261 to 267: 19.1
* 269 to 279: 18.9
